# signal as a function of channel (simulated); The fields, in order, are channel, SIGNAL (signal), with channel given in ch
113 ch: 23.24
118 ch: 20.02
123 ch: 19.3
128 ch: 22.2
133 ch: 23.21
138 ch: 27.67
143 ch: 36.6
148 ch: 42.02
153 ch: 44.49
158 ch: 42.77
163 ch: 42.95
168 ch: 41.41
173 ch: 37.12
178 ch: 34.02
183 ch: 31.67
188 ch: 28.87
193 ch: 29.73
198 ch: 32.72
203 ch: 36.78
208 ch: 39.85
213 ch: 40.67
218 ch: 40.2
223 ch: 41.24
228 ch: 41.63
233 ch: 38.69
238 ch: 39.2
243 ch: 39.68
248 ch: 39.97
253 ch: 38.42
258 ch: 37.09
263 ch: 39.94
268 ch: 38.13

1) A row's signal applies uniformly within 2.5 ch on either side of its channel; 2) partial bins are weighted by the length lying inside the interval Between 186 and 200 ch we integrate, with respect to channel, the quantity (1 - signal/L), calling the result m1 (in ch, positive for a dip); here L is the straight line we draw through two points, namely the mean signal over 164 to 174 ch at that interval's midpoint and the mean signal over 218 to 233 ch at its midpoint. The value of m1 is 3.5 ch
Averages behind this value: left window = 40.1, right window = 40.8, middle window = 30.4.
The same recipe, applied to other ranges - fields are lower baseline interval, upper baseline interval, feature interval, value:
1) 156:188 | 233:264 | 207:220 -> -0.7 ch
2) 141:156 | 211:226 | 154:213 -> 6.4 ch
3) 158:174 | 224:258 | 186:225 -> 3.8 ch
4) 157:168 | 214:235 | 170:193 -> 5.0 ch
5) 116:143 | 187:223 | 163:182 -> -4.3 ch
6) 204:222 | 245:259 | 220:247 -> -0.5 ch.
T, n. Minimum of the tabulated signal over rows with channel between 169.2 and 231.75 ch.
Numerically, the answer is 28.87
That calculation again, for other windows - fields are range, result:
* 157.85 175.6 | 37.12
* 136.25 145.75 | 27.67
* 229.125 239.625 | 38.69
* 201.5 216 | 36.78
